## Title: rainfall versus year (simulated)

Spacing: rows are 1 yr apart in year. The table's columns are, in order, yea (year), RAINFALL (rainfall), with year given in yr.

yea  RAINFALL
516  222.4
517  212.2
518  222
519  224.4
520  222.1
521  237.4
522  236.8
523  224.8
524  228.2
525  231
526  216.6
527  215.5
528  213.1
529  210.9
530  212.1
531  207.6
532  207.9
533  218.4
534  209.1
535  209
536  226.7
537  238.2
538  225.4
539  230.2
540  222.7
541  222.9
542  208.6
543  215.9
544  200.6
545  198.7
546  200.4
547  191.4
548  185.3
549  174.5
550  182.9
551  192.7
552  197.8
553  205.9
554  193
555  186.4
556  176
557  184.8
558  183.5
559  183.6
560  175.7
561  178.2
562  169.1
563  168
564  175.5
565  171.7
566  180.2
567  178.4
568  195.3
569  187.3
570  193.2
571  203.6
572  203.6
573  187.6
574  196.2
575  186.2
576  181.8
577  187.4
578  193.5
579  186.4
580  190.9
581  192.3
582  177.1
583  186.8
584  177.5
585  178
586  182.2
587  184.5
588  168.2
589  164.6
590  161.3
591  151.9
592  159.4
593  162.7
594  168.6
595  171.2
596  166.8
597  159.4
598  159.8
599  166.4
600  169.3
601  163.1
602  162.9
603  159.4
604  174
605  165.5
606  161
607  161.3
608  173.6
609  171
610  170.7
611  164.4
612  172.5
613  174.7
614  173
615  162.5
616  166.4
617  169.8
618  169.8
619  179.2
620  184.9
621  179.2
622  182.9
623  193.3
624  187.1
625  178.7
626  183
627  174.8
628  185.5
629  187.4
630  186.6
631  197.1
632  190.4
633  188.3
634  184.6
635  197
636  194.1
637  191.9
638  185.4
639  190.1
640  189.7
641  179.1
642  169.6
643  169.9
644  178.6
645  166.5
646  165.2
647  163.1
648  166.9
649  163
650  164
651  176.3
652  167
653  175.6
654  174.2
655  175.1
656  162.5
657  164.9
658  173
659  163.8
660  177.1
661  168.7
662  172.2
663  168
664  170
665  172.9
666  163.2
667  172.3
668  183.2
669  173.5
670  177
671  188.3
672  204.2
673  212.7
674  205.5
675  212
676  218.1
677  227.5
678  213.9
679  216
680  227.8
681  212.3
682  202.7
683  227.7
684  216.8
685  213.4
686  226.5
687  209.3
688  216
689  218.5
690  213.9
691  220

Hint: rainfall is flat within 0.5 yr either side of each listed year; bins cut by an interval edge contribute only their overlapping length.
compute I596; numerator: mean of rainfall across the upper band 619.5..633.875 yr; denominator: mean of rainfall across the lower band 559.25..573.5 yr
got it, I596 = 1.01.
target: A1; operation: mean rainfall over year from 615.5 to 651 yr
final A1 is 180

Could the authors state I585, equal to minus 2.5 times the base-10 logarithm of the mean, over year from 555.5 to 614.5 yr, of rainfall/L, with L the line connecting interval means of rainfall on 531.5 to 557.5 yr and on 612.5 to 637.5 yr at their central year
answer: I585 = 0.103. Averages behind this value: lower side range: 204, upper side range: 182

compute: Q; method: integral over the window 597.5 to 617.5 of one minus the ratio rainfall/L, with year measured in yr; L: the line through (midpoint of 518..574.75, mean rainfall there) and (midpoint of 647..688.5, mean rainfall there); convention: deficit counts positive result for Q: 2.9 yr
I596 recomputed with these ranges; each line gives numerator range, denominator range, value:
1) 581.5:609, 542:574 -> 0.89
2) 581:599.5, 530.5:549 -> 0.80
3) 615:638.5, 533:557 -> 0.90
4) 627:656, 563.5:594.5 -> 0.99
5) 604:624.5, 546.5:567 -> 0.95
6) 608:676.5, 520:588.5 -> 0.90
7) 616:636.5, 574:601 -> 1.06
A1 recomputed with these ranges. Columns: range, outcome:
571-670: 176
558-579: 185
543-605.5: 180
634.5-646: 182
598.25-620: 168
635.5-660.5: 174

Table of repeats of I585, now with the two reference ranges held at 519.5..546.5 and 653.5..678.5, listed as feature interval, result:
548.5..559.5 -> 0.14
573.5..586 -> 0.11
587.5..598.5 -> 0.24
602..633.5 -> 0.12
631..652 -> 0.07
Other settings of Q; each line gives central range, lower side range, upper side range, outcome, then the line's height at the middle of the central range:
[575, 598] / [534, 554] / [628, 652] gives 2.3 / 195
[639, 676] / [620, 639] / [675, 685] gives 5.0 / 204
